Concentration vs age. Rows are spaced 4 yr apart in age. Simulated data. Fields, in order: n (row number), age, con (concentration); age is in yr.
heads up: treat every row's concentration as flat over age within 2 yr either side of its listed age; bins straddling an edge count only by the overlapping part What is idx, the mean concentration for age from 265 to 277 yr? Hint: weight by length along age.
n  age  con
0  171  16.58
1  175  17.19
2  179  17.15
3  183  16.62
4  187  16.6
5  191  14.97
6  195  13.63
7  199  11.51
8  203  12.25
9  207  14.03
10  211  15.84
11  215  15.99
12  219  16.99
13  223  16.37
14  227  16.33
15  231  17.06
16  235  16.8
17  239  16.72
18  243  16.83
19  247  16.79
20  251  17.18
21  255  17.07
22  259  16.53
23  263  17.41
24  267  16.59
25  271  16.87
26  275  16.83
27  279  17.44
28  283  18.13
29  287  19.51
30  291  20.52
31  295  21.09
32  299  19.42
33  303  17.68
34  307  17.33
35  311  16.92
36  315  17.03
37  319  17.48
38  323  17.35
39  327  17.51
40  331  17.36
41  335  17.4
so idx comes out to 16.8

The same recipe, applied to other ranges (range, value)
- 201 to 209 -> 13.1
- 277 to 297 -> 19.3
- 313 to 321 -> 17.3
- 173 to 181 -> 17.2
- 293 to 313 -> 18.5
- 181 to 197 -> 15.5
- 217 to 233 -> 16.7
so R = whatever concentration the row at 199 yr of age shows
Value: 11.51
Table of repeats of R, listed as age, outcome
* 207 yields 14.03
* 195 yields 13.63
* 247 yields 16.79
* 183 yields 16.62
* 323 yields 17.35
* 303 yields 17.68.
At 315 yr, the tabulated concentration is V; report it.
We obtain 17.03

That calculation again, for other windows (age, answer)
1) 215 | 15.99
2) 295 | 21.09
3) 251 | 17.18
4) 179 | 17.15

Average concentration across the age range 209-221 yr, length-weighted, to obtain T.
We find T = 16.3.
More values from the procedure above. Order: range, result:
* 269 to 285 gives 17.3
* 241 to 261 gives 16.9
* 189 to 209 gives 13.3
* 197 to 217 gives 13.9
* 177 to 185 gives 16.9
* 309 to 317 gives 17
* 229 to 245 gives 16.9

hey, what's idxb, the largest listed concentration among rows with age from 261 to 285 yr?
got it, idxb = 18.13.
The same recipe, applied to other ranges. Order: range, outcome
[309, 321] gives 17.48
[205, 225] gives 16.99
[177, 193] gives 17.15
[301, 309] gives 17.68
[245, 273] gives 17.41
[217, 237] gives 17.06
